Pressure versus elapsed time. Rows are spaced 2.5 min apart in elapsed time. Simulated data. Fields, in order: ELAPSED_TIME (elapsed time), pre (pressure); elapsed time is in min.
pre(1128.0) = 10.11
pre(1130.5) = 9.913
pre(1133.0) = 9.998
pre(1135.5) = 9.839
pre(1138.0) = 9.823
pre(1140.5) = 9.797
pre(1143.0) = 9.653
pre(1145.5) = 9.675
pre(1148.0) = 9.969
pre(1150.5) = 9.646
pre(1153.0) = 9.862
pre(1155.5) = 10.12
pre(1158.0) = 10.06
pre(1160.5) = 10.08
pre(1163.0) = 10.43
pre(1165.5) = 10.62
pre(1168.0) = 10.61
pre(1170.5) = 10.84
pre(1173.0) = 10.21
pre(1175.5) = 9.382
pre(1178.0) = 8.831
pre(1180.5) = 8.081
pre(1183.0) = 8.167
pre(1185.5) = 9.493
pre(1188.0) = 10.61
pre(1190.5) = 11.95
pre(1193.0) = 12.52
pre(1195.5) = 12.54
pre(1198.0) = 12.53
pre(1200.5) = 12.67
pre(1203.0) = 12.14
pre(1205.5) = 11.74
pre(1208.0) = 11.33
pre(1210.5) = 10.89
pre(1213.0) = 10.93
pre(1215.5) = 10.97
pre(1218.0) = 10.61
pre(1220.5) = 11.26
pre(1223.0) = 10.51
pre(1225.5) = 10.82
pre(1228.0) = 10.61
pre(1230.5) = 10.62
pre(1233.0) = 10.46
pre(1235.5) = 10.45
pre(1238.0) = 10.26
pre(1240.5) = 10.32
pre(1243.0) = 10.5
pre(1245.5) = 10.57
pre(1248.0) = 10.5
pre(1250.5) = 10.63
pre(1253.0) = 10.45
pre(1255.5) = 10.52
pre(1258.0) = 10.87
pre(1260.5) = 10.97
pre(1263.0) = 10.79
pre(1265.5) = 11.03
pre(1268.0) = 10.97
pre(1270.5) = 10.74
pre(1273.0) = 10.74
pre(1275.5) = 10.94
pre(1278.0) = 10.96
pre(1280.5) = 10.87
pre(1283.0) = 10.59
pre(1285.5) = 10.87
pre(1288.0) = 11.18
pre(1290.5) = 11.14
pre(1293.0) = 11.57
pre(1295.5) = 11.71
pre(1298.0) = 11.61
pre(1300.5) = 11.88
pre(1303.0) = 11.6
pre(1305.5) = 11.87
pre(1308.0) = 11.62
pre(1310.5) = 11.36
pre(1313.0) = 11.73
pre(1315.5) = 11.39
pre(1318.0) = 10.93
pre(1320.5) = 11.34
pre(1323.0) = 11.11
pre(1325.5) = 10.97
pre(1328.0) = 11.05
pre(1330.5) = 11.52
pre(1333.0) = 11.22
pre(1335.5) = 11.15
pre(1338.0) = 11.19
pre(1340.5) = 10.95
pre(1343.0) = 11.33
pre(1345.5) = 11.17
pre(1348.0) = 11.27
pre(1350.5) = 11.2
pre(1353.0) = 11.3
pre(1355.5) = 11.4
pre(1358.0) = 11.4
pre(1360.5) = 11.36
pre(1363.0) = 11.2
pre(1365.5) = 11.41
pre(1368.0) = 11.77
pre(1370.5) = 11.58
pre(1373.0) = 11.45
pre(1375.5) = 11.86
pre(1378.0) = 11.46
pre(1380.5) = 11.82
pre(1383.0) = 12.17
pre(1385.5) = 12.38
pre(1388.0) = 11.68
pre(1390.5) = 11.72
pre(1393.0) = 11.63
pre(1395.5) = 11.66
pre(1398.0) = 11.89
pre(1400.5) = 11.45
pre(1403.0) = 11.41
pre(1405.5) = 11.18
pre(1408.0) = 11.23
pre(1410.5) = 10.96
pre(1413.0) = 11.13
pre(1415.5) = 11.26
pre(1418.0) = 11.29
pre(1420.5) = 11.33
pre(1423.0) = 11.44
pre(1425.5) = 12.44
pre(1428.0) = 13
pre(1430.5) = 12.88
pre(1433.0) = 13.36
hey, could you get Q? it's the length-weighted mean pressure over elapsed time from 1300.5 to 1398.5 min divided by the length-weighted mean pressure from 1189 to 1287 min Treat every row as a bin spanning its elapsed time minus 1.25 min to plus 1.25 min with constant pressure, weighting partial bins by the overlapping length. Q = 1.0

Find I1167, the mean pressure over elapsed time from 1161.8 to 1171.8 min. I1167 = 10.6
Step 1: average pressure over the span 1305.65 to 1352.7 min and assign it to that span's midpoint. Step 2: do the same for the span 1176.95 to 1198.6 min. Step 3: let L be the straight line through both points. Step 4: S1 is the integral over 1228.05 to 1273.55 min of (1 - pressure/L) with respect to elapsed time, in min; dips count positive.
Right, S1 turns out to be 0.84 min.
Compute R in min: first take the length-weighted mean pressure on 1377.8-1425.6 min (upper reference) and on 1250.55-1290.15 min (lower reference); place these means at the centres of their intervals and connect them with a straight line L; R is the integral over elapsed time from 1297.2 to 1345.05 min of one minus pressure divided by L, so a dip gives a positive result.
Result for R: -1.0 min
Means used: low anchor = 10.8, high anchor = 11.6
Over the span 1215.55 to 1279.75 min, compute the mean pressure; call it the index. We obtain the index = 10.7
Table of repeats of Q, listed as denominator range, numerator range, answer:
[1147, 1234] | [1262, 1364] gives 1.06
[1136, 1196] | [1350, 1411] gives 1.15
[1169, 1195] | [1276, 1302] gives 1.11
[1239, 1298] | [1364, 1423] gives 1.06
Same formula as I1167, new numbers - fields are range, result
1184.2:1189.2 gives 10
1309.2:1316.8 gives 11.5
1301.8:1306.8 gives 11.7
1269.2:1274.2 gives 10.7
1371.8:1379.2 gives 11.6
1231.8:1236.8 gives 10.5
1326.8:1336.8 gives 11.2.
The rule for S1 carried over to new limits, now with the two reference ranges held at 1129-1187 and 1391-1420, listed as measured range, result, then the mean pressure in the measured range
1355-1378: -0.75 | 11.5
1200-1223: -2.66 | 11.3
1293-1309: -1.49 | 11.7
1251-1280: -0.92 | 10.8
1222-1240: -0.46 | 10.5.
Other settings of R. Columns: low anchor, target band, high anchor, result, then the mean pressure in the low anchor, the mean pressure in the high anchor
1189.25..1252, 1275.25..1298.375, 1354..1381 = 0.34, 11.1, 11.5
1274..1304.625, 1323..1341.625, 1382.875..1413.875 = 0.36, 11.2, 11.6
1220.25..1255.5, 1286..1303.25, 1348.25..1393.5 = -0.79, 10.5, 11.6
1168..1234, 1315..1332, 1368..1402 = 0.37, 10.8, 11.7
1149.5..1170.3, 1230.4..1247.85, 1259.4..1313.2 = 0.63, 10.2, 11.2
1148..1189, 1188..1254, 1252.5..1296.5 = -4.73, 9.81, 10.9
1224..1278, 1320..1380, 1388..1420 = -0.96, 10.7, 11.4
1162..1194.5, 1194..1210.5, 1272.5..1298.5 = -2.72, 10.2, 11.1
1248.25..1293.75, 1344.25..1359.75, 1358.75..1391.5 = 0.28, 10.9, 11.7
